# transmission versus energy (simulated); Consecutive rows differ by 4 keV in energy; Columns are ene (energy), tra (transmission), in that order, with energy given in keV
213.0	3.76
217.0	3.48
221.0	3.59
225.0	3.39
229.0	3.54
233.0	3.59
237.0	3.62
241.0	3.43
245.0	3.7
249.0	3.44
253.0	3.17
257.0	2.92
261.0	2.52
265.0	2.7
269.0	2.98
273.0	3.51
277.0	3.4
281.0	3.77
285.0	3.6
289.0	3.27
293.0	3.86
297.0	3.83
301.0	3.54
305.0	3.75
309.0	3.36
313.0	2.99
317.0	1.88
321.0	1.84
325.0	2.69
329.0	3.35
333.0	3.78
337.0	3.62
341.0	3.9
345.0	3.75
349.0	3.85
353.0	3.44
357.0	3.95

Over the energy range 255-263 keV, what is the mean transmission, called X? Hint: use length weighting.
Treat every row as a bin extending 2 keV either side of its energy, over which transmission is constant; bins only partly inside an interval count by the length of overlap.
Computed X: 2.72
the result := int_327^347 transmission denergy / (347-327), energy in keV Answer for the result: 3.68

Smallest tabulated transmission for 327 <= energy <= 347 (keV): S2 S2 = 3.35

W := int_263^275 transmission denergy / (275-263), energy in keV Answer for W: 3.06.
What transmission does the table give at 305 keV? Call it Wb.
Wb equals 3.75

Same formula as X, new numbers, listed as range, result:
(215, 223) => 3.54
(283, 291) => 3.44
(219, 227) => 3.49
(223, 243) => 3.51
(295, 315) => 3.49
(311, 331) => 2.55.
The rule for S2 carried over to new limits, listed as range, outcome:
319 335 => 1.84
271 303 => 3.27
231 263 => 2.52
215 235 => 3.39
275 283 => 3.4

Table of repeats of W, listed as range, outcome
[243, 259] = 3.31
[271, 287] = 3.57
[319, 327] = 2.27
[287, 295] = 3.56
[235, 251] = 3.55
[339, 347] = 3.83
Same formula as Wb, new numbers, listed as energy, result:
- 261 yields 2.52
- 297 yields 3.83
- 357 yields 3.95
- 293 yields 3.86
